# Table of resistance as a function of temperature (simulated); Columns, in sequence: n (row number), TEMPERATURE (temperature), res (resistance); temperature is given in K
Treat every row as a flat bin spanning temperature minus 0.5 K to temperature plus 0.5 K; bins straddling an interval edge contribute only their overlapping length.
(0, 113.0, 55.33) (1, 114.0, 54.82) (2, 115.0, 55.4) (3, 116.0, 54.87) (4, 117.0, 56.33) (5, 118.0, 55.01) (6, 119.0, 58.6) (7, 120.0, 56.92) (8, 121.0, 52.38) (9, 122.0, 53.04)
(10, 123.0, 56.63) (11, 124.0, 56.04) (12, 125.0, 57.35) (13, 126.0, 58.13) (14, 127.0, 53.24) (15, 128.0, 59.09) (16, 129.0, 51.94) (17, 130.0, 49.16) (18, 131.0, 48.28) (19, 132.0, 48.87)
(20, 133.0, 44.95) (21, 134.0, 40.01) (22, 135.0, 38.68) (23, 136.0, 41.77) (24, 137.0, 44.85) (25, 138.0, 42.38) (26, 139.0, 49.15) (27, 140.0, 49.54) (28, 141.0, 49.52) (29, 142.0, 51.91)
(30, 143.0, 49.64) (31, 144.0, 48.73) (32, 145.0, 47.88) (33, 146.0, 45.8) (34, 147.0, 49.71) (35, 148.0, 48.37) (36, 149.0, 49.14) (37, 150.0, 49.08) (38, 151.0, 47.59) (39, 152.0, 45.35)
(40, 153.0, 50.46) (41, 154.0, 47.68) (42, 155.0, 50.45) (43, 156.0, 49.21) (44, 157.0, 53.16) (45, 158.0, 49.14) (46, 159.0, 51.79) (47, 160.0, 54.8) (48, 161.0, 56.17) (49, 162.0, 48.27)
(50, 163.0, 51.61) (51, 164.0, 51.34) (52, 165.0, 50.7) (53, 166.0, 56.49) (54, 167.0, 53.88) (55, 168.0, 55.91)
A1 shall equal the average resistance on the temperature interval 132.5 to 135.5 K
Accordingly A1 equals 41.2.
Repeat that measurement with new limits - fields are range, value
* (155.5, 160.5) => 51.6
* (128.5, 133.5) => 48.6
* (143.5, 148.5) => 48.1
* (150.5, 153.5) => 47.8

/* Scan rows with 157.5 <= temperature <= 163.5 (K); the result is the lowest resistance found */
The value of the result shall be 48.27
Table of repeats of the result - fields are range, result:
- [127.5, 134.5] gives 40.01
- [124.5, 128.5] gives 53.24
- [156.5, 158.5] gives 49.14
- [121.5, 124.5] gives 53.04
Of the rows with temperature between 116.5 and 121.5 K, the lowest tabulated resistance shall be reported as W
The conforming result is 52.38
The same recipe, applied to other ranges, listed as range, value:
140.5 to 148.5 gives 45.8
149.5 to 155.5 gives 45.35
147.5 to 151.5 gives 47.59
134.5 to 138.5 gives 38.68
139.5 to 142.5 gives 49.52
